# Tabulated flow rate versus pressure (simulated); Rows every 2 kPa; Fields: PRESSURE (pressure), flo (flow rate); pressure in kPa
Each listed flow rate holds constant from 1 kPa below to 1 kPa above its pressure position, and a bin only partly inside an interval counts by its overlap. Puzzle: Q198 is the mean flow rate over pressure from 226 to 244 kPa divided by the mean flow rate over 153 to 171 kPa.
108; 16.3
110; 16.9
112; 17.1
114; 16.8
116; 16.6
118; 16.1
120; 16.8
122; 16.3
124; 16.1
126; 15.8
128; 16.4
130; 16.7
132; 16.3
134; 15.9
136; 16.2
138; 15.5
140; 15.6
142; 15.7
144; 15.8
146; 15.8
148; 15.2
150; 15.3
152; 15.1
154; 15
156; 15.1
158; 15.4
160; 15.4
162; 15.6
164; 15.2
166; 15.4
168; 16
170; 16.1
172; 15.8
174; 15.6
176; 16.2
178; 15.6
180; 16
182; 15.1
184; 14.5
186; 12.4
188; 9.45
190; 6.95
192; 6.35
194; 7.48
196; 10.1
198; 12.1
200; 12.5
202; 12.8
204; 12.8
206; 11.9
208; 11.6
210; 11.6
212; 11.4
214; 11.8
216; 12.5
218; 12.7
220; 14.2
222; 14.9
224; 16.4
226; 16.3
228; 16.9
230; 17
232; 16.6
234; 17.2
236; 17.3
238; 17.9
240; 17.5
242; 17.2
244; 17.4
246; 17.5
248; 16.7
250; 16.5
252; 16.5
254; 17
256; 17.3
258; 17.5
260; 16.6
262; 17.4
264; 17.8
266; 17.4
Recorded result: 1.1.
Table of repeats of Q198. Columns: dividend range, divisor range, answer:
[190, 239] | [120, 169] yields 0.85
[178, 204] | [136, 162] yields 0.75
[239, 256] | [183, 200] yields 1.69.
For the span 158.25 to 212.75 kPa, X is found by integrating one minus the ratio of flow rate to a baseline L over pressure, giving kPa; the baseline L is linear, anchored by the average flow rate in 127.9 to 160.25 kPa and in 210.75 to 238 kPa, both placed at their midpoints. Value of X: 8.2 kPa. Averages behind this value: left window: 15.7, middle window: 13.1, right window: 15.1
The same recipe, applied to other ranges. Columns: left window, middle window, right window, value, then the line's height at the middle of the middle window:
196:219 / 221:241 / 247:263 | -3.21 kPa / 14.5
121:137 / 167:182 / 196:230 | -1.25 kPa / 14.6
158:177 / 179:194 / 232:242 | 4.51 kPa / 16.1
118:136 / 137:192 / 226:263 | 6.10 kPa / 16.5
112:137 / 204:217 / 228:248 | 3.93 kPa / 17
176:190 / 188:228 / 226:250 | 8.64 kPa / 15.2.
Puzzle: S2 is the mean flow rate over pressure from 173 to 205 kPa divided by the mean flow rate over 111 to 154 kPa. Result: 0.76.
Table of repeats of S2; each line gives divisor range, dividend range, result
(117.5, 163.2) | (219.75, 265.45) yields 1.07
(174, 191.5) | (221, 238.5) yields 1.26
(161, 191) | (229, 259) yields 1.19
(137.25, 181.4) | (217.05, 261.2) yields 1.07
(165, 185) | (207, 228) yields 0.86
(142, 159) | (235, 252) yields 1.12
